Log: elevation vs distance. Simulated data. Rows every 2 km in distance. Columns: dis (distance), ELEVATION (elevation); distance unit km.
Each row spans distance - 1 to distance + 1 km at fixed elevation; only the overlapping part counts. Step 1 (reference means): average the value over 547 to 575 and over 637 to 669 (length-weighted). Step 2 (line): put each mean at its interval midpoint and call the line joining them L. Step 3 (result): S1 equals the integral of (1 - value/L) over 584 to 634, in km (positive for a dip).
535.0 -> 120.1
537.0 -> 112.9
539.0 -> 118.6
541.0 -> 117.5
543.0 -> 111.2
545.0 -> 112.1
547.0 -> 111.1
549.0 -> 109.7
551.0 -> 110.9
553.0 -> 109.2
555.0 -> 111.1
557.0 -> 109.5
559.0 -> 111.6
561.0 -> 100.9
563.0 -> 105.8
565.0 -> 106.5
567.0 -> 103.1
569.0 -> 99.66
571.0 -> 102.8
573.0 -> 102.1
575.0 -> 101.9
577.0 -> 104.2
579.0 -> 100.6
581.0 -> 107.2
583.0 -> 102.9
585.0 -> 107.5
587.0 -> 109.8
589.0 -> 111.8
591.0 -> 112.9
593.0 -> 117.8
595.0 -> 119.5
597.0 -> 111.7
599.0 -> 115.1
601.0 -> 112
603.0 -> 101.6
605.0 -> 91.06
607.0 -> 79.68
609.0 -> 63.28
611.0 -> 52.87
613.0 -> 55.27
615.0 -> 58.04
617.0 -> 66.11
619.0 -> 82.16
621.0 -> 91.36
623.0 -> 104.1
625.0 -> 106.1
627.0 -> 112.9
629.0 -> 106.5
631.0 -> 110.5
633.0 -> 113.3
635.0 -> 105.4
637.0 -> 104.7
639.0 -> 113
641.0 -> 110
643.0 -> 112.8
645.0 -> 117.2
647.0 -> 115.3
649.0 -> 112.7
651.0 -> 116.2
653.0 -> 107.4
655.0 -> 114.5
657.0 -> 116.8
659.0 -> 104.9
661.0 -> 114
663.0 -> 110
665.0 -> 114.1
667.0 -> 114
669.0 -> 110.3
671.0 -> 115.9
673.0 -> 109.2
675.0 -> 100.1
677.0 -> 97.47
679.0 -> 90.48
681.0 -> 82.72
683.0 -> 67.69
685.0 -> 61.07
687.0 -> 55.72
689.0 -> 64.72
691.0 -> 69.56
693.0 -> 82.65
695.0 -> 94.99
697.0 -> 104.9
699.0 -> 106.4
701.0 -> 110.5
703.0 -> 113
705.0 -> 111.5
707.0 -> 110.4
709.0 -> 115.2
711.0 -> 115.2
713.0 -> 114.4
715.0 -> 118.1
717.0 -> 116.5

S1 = 5.94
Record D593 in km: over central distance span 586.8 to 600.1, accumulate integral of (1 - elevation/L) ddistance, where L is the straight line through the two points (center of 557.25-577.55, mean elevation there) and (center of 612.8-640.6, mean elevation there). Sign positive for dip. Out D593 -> -1.8 km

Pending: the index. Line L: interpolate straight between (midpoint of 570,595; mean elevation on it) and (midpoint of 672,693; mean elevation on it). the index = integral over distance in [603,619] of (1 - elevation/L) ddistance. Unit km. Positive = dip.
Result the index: 4.80 km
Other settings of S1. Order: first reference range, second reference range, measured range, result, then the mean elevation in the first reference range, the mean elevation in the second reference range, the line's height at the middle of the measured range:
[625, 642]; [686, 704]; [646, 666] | -2.1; 109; 89.2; 102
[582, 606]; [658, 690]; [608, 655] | 2.0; 109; 94.5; 102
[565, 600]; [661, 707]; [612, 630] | 2.8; 108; 95.6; 103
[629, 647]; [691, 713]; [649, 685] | 1.4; 111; 105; 108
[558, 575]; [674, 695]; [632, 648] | -4.3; 104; 78.1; 87.8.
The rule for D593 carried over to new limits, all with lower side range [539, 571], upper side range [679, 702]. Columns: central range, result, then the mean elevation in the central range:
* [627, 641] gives -2.39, 109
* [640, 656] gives -4.01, 113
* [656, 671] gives -4.24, 112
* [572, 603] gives -1.99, 109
